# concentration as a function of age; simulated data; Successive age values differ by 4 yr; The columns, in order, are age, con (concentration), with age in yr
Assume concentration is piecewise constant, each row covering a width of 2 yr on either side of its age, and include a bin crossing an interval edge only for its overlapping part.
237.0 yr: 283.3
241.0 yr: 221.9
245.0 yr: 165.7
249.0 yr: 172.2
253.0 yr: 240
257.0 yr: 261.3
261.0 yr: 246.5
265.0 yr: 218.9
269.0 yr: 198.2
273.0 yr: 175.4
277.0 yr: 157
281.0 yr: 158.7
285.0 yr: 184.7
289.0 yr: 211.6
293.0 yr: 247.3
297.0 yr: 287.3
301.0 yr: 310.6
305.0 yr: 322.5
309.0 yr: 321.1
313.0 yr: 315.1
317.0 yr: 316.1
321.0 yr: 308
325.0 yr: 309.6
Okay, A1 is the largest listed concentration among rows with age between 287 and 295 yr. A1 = 247.3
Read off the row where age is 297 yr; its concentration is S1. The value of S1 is 287.3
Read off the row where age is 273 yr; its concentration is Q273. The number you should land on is 175.4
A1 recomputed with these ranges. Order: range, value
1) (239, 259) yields 261.3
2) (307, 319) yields 321.1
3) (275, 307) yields 322.5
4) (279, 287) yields 184.7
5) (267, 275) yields 198.2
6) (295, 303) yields 310.6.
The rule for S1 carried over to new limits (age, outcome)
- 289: 211.6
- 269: 198.2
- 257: 261.3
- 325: 309.6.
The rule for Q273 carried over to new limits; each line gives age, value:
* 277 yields 157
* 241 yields 221.9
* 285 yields 184.7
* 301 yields 310.6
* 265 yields 218.9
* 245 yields 165.7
